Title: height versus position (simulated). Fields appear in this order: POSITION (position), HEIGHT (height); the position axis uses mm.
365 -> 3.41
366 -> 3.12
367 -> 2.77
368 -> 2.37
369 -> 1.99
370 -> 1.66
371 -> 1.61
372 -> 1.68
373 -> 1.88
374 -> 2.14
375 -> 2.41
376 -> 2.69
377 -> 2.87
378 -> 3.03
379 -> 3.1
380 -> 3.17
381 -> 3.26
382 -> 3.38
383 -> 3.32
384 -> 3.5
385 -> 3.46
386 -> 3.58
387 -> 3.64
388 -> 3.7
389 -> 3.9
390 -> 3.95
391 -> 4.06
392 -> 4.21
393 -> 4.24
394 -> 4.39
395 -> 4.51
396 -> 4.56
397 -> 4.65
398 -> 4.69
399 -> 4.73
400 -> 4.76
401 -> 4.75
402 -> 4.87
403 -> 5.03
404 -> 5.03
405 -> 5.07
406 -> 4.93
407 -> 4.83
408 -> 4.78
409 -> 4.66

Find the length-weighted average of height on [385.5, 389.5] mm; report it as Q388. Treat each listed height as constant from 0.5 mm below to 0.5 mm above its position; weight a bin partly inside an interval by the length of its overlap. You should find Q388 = 3.71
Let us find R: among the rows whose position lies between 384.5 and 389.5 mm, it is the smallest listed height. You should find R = 3.46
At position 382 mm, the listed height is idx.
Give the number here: 3.38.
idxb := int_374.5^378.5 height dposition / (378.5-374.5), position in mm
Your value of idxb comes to 2.75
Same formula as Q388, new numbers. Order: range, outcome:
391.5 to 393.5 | 4.22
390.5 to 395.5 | 4.28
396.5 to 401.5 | 4.72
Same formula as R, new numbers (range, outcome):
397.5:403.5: 4.69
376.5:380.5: 2.87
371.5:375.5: 1.68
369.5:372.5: 1.61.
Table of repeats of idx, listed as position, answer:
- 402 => 4.87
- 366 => 3.12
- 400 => 4.76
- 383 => 3.32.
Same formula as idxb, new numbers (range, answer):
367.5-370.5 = 2.01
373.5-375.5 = 2.28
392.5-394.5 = 4.31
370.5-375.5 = 1.94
